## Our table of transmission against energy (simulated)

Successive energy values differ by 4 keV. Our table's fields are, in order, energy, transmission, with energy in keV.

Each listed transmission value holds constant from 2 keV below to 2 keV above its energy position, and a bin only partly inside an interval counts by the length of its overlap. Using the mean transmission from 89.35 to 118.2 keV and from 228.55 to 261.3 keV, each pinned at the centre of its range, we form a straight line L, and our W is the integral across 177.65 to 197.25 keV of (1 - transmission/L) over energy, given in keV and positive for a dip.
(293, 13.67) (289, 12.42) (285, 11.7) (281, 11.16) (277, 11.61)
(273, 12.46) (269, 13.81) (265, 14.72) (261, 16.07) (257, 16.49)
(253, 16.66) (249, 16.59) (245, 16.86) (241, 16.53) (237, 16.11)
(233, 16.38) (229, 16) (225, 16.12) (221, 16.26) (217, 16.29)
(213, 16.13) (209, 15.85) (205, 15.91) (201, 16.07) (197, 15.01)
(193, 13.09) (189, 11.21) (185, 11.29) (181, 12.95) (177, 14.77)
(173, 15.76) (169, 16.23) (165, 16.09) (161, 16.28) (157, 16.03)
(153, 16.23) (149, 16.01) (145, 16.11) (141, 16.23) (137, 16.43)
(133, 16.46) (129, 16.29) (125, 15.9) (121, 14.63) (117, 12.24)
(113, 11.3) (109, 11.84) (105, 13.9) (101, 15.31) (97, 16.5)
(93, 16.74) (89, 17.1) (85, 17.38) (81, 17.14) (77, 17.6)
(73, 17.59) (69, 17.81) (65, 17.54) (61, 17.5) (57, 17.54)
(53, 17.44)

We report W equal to 3.6 keV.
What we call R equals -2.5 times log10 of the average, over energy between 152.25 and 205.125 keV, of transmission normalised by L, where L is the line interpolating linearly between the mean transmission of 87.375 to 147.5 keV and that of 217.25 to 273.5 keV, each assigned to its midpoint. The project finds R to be 0.06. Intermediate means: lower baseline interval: 15.1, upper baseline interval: 15.9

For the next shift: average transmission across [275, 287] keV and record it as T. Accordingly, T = 11.5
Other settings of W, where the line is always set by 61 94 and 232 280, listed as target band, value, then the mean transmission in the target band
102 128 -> 5.3 keV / 13.5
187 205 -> 2.1 keV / 14.1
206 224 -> -0.4 keV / 16.1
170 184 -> 1.6 keV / 14.4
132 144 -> 0.2 keV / 16.3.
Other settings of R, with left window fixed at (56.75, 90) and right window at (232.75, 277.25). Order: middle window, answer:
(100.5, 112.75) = 0.286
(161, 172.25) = 0.020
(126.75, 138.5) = 0.029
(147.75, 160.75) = 0.030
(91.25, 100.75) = 0.055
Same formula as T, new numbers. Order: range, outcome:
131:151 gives 16.2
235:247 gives 16.5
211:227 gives 16.2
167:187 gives 14.2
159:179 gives 15.8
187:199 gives 13.1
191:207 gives 15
